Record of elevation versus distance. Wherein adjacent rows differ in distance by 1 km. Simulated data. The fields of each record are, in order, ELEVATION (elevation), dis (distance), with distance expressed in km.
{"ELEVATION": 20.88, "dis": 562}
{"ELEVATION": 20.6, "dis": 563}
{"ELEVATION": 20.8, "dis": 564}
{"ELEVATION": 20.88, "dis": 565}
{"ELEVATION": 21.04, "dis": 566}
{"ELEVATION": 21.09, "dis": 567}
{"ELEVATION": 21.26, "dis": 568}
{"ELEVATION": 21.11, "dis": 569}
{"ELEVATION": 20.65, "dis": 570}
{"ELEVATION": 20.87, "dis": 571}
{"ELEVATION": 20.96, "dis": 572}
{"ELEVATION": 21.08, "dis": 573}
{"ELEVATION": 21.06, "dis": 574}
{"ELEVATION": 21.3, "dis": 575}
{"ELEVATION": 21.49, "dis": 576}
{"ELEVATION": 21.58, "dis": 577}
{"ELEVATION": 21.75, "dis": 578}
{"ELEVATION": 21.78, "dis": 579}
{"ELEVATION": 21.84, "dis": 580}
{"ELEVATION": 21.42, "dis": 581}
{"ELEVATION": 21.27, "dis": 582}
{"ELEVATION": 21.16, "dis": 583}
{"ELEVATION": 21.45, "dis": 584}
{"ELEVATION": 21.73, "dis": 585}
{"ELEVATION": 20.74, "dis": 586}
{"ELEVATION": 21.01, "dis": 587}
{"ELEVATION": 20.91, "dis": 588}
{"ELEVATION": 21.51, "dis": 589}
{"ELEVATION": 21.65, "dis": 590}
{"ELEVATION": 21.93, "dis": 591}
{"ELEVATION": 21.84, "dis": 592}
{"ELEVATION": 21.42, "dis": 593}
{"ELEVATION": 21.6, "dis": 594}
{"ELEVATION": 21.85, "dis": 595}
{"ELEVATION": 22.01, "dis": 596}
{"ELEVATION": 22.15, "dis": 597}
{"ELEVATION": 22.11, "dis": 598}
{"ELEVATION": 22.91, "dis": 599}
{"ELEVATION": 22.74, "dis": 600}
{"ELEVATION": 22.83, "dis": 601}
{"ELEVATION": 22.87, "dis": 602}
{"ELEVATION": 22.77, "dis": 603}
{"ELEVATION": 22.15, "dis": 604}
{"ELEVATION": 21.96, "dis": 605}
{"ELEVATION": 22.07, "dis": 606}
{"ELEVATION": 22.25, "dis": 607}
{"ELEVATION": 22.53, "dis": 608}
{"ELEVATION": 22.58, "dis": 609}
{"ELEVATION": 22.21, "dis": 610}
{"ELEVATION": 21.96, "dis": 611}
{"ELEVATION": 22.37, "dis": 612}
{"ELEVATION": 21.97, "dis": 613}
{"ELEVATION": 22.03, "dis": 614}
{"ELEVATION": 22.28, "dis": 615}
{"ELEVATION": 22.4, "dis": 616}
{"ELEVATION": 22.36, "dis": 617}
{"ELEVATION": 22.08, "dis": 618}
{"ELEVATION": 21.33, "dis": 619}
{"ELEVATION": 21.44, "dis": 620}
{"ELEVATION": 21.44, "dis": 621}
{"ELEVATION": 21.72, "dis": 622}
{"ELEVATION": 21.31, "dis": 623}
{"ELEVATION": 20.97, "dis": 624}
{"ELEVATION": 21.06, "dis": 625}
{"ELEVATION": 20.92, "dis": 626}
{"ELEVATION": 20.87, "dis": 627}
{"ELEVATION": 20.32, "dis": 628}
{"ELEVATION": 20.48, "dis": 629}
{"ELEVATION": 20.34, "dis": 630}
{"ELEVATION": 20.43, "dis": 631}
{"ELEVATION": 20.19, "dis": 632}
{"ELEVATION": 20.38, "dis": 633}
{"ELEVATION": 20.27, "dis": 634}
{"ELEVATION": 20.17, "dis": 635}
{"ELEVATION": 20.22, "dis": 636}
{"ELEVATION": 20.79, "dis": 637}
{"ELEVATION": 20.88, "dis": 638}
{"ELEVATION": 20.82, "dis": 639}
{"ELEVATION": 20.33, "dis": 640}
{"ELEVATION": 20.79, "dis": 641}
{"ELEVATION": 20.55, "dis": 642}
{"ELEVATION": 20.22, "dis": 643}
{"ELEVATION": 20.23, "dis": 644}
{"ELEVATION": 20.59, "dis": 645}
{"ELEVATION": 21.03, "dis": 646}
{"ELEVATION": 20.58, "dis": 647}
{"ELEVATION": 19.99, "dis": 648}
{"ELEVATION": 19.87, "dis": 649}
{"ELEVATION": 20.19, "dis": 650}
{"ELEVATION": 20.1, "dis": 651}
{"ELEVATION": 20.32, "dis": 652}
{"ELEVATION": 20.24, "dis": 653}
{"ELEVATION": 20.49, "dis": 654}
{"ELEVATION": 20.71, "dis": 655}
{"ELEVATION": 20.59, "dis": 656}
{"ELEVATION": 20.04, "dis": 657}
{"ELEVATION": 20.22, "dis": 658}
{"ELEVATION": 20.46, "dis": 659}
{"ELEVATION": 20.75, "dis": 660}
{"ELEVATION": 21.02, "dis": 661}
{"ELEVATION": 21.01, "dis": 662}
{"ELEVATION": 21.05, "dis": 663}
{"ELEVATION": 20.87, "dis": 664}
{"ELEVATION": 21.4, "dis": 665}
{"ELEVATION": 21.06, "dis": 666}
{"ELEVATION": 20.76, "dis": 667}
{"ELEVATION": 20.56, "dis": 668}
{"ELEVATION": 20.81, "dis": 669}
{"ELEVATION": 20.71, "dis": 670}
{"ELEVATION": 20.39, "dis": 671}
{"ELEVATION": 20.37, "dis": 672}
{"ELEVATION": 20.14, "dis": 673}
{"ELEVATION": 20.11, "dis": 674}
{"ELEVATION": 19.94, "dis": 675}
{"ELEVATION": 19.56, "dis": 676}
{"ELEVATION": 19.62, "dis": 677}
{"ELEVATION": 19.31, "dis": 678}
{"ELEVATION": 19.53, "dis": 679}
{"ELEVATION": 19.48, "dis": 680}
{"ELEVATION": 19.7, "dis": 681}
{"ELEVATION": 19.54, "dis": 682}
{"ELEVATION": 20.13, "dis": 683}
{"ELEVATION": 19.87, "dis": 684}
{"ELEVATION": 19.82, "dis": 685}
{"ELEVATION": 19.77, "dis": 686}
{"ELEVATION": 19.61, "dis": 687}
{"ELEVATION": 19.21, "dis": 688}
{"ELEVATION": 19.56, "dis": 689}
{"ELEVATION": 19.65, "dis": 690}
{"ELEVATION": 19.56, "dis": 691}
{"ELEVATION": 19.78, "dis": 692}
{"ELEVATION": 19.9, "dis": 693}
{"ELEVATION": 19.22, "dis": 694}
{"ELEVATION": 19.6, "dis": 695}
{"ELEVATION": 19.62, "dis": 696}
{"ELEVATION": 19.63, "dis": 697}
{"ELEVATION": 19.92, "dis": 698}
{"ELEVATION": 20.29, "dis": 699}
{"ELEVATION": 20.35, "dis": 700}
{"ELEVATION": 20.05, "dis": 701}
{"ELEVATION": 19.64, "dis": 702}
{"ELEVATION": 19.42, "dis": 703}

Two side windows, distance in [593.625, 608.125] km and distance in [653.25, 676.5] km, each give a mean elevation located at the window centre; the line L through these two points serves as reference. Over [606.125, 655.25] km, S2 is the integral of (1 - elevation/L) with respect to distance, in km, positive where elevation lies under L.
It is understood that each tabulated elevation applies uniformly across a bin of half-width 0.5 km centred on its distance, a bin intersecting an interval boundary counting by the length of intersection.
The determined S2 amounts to 1.11 km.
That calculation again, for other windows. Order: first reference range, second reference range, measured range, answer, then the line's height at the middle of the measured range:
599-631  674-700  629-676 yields 0.5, 20.7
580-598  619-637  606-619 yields -0.7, 21.1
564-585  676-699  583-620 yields -2.0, 20.9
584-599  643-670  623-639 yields 0.3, 21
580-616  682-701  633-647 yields 0.3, 21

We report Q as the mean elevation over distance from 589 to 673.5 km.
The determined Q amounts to 21.2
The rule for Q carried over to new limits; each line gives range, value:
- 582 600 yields 21.7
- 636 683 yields 20.4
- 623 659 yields 20.5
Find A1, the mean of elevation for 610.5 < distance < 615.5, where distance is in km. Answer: 22.1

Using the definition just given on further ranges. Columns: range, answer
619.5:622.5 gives 21.5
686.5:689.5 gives 19.5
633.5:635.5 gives 20.2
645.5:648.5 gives 20.5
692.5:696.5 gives 19.6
